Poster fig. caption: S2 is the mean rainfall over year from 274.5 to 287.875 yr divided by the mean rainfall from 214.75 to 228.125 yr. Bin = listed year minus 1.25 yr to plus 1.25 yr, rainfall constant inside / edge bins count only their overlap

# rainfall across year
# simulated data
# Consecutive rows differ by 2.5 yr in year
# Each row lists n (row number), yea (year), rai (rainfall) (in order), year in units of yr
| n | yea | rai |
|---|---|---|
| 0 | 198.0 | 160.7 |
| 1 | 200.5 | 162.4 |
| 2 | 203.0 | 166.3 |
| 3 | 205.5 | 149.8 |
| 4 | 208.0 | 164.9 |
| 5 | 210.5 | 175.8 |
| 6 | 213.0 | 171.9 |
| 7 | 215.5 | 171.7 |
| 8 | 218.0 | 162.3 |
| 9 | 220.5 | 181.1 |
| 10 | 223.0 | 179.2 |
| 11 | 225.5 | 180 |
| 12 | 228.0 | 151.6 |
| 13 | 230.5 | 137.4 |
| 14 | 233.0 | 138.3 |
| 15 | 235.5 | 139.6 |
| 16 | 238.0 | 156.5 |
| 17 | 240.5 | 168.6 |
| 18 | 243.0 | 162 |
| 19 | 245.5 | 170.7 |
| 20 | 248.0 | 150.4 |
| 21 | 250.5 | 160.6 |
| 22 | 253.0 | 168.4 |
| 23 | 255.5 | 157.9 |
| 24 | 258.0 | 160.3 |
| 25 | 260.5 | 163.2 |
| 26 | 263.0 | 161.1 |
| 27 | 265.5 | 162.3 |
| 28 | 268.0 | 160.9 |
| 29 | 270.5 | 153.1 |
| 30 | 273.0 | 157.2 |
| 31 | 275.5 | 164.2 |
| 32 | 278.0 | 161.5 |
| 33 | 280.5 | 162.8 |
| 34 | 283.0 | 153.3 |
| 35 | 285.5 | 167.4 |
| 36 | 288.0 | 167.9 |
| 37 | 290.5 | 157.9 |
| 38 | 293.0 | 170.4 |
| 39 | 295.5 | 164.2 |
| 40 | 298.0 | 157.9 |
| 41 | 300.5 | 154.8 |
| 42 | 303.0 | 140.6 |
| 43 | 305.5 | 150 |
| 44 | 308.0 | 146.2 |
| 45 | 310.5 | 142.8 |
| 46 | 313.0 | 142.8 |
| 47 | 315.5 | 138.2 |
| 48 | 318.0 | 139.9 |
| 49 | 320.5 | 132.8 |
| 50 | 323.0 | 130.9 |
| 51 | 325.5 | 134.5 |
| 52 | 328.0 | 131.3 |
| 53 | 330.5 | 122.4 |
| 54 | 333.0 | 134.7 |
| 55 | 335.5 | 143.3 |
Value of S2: 0.9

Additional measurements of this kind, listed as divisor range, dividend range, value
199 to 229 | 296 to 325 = 0.85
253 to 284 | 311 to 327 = 0.85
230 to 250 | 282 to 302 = 1.05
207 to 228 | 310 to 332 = 0.78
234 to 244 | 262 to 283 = 1.02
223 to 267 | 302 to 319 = 0.90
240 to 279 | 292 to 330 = 0.90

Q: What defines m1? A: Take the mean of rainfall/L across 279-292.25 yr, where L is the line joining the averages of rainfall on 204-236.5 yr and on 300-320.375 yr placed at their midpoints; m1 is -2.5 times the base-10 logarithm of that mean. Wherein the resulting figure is -0.10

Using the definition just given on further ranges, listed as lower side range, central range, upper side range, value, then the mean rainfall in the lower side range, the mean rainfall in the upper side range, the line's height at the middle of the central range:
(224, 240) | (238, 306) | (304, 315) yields -0.09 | 152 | 145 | 148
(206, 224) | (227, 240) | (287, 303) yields 0.16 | 171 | 160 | 169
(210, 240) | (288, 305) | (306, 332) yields -0.11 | 162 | 137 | 143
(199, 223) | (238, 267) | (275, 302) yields 0.02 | 168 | 162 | 165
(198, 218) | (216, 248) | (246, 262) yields 0.02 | 166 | 161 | 163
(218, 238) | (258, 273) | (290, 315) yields -0.03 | 158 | 152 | 155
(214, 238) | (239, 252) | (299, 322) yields -0.04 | 160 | 143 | 156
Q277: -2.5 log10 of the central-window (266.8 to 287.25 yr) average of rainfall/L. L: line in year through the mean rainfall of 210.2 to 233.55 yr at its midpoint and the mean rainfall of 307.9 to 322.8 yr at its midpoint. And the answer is -0.07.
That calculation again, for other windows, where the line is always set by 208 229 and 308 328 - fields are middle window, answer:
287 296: -0.13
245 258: 0.00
